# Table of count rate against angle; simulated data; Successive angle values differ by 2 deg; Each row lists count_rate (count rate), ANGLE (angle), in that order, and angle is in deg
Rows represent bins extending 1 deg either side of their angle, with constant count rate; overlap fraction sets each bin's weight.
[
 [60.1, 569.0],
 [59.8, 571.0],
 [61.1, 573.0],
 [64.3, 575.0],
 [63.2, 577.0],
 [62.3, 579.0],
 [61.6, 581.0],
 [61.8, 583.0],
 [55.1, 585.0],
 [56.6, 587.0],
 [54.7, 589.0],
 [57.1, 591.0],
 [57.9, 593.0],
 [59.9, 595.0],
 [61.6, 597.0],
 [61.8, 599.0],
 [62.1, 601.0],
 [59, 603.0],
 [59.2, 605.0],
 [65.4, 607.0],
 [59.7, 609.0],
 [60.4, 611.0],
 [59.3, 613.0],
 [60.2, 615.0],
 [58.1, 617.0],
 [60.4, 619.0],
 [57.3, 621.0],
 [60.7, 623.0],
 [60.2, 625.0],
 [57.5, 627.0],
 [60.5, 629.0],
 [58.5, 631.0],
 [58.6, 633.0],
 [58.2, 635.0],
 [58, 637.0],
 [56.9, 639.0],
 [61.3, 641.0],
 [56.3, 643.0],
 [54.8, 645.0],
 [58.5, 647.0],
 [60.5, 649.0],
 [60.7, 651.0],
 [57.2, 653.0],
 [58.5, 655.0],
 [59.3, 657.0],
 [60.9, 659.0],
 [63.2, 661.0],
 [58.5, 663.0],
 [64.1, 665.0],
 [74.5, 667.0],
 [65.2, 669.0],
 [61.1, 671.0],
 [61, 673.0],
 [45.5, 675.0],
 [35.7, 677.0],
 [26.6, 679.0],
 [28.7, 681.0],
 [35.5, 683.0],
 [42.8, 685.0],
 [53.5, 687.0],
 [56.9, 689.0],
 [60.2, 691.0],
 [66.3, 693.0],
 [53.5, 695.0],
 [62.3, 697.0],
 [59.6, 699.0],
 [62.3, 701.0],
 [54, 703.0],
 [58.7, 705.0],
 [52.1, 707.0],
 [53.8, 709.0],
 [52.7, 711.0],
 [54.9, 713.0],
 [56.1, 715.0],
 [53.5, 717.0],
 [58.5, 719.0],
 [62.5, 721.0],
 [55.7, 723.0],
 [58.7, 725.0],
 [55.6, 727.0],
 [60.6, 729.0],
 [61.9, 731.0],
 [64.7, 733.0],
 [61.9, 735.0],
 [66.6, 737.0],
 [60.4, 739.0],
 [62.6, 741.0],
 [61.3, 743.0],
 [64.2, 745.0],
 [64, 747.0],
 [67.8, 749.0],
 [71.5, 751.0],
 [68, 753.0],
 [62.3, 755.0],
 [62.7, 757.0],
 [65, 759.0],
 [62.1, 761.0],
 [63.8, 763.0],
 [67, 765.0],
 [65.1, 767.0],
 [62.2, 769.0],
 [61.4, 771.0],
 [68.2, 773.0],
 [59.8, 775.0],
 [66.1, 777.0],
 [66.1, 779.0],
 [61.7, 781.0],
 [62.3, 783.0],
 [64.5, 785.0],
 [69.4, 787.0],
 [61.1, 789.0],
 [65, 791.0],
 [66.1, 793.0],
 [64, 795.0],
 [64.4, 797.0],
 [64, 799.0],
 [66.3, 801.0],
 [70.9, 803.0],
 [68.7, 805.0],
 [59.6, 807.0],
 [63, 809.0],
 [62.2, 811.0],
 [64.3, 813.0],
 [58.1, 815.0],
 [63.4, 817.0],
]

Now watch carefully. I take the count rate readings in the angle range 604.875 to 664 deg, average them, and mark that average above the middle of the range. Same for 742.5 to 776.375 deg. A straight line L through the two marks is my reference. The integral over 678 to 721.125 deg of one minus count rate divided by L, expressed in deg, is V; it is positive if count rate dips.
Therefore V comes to 6.5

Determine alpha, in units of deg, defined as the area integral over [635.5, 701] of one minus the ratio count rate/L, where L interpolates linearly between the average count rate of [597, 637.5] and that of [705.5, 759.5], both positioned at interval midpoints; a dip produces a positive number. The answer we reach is 4.9 deg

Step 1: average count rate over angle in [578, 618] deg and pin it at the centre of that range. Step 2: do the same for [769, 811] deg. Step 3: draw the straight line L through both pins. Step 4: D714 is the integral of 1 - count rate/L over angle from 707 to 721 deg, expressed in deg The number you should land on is 1.6 deg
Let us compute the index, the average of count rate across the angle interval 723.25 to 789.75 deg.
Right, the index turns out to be 63.6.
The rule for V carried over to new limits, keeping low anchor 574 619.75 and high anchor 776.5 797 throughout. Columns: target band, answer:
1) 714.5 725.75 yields 0.98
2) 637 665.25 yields 1.01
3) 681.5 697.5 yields 2.43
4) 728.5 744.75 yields 0.19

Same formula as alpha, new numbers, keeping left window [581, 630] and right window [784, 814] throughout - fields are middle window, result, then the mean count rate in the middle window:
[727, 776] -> -0.2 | 63.8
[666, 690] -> 4.9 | 48.9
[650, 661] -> 0.2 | 59.7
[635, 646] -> 0.5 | 57.5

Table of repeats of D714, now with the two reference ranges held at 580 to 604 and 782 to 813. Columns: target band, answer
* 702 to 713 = 1.4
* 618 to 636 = 0.3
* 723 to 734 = 0.5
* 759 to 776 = 0.0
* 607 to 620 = -0.1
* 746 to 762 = -0.5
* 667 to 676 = 0.2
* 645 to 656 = 0.4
